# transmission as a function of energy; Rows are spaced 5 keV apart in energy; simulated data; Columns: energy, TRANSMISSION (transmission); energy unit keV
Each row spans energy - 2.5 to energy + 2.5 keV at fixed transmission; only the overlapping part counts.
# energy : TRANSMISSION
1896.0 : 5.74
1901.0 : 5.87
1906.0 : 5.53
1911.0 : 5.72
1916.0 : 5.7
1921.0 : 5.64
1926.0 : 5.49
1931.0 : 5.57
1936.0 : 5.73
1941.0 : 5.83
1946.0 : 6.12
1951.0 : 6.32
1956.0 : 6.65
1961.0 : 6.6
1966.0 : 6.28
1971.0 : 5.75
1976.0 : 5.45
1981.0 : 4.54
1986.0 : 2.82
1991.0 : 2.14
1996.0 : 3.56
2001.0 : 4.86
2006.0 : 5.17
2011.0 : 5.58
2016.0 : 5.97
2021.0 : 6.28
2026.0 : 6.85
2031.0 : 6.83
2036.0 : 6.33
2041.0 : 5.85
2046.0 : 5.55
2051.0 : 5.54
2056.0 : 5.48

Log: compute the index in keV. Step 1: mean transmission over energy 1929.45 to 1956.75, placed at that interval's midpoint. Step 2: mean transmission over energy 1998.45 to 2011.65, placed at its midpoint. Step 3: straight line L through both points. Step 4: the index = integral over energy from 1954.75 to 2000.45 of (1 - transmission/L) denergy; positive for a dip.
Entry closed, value 6.2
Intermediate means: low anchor 6.01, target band 4.82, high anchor 5.14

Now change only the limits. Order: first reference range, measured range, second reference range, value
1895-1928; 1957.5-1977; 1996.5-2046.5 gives -1.14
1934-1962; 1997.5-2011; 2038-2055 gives 2.00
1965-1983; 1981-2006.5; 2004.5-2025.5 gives 8.99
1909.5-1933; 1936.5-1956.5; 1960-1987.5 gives -2.56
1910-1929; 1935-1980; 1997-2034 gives -2.59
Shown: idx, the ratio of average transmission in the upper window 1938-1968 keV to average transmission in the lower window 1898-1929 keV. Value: 1.1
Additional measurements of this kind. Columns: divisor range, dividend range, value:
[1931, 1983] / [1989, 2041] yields 0.91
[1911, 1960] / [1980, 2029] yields 0.81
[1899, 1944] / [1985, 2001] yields 0.56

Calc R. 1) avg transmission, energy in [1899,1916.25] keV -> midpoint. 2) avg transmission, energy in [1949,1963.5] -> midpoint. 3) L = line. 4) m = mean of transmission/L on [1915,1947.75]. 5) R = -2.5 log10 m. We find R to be 0.071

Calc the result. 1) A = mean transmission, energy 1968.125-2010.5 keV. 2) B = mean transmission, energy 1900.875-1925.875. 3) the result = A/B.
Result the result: 0.8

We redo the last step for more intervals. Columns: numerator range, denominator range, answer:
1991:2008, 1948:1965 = 0.64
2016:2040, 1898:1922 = 1.13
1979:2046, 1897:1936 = 0.91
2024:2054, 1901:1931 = 1.09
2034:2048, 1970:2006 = 1.42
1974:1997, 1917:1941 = 0.65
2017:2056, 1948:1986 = 1.07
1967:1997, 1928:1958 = 0.69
